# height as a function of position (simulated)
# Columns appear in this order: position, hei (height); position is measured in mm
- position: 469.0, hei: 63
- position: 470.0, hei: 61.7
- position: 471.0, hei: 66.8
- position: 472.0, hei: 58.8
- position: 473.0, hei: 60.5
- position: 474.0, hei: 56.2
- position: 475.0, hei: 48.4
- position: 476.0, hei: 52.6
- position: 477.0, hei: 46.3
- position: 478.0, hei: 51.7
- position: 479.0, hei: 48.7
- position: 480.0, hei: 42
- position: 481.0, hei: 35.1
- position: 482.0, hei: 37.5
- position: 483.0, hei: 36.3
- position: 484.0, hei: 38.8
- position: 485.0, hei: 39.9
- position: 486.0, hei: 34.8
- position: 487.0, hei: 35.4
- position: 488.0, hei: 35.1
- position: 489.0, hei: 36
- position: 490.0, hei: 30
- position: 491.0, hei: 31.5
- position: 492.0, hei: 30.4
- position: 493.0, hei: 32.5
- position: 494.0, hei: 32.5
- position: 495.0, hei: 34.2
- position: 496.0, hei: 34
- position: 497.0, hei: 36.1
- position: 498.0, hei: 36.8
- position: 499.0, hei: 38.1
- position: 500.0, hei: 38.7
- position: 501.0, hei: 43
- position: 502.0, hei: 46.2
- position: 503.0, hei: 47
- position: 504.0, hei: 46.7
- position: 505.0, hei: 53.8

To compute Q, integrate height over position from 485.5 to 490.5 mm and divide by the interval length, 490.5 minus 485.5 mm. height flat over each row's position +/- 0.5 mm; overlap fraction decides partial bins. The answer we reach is 34.3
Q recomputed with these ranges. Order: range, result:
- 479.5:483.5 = 37.7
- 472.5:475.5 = 55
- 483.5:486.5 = 37.8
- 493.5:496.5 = 33.6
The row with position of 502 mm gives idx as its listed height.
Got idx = 46.2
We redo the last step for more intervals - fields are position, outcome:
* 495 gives 34.2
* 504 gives 46.7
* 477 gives 46.3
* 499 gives 38.1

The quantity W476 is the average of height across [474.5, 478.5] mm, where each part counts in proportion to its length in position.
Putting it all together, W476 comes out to 49.8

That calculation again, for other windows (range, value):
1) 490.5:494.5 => 31.7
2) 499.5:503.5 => 43.7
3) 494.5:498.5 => 35.3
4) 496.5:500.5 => 37.4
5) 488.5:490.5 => 33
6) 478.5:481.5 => 41.9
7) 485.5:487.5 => 35.1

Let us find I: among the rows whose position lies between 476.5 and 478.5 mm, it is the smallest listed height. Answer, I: 46.3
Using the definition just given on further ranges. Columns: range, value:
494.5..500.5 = 34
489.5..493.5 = 30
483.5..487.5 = 34.8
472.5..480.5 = 42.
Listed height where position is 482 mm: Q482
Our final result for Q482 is 37.5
